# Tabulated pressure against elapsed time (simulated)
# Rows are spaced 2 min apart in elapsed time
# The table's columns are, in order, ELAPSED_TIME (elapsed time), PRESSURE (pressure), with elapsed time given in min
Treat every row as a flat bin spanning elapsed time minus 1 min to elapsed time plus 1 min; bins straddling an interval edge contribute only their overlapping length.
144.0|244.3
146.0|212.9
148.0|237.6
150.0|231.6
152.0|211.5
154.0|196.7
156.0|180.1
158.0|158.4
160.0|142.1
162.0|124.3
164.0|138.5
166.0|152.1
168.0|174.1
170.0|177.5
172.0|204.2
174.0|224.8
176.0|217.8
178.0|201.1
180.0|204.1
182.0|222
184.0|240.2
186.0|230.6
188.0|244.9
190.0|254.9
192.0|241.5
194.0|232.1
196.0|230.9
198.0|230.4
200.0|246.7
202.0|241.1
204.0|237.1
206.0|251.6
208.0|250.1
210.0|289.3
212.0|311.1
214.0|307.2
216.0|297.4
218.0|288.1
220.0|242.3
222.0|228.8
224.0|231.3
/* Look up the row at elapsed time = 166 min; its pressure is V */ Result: 152.1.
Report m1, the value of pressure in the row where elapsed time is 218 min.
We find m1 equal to 288.1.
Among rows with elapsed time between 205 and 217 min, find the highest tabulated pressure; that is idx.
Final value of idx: 311.1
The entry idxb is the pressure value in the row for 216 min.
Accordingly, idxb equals 297.4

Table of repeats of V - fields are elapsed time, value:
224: 231.3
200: 246.7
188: 244.9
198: 230.4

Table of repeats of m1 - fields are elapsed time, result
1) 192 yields 241.5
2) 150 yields 231.6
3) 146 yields 212.9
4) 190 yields 254.9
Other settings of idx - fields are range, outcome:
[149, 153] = 231.6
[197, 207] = 251.6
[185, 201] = 254.9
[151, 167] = 211.5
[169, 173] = 204.2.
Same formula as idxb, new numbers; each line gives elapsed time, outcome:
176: 217.8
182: 222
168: 174.1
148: 237.6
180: 204.1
